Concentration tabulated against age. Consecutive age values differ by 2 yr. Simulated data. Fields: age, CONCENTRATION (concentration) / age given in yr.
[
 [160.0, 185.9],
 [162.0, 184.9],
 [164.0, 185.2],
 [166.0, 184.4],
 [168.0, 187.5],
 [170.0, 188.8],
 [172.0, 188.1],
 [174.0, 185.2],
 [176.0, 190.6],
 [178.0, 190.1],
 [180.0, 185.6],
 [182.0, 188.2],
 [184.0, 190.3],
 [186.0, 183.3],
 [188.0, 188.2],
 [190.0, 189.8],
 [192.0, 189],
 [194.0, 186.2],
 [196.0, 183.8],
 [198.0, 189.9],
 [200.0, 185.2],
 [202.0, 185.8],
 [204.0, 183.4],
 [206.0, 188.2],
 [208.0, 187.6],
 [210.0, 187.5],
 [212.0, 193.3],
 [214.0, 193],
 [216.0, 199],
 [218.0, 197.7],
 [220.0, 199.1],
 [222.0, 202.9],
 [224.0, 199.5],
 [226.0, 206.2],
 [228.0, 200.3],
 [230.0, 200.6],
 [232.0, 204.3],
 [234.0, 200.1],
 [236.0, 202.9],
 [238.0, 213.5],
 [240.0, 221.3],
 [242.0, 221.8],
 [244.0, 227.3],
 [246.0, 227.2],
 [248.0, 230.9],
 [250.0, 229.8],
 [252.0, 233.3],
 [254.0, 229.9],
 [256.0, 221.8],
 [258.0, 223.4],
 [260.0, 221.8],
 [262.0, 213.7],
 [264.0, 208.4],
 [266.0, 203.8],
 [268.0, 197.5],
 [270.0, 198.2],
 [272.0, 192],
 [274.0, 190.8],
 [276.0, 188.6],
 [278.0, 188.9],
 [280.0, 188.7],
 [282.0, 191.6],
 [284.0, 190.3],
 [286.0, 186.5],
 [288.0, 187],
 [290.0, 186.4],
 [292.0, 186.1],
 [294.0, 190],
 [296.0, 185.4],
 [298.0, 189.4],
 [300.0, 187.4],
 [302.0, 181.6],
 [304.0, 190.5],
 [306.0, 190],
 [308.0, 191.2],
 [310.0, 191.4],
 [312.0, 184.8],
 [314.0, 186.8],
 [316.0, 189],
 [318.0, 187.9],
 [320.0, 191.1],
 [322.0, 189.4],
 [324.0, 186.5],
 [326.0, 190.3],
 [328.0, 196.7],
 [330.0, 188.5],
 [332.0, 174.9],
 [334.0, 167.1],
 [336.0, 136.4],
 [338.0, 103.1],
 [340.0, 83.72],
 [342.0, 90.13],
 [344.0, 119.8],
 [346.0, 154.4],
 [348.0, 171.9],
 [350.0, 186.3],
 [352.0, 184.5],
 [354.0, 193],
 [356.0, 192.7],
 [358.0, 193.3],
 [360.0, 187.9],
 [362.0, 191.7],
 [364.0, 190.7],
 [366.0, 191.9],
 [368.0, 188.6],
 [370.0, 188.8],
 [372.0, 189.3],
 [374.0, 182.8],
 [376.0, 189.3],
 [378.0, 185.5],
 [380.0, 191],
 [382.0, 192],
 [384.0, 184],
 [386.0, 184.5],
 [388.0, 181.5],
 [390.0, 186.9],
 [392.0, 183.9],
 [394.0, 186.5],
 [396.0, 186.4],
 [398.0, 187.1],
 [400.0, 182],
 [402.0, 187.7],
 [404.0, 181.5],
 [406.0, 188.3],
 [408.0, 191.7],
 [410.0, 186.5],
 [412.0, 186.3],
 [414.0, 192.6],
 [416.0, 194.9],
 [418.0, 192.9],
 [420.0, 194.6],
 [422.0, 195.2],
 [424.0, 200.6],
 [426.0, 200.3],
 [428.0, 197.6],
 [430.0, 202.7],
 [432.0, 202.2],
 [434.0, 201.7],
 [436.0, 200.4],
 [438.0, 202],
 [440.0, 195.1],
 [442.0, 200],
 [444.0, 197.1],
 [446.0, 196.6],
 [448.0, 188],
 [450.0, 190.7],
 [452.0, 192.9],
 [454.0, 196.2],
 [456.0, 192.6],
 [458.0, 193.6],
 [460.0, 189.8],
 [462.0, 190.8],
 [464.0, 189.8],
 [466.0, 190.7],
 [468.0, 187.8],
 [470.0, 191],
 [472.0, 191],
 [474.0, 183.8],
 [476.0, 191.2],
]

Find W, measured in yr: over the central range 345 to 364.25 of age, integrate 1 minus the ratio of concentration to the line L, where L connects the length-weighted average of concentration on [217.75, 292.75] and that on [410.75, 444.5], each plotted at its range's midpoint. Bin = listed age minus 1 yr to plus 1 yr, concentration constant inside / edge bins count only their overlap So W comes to 1.6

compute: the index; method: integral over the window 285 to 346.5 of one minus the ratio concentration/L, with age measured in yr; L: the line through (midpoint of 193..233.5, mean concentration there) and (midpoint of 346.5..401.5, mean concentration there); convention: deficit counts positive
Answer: 5.3 yr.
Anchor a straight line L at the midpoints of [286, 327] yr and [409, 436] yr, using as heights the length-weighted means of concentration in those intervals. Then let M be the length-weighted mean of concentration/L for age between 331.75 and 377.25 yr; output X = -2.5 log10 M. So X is 0.15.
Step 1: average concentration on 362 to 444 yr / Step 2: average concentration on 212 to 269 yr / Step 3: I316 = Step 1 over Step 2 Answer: 0.90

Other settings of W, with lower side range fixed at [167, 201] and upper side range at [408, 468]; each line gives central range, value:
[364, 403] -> 1.28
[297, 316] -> 0.29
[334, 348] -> 5.08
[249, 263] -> -2.59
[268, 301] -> 0.18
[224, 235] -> -0.76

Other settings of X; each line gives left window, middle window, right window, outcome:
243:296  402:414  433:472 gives 0.05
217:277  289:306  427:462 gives 0.11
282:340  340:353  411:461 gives 0.26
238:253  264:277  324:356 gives 0.07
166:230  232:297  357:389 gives -0.09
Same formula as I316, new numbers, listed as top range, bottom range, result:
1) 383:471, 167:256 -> 0.96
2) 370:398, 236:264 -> 0.84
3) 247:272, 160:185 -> 1.16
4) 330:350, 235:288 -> 0.66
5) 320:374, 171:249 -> 0.87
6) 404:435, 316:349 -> 1.22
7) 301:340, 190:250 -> 0.88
